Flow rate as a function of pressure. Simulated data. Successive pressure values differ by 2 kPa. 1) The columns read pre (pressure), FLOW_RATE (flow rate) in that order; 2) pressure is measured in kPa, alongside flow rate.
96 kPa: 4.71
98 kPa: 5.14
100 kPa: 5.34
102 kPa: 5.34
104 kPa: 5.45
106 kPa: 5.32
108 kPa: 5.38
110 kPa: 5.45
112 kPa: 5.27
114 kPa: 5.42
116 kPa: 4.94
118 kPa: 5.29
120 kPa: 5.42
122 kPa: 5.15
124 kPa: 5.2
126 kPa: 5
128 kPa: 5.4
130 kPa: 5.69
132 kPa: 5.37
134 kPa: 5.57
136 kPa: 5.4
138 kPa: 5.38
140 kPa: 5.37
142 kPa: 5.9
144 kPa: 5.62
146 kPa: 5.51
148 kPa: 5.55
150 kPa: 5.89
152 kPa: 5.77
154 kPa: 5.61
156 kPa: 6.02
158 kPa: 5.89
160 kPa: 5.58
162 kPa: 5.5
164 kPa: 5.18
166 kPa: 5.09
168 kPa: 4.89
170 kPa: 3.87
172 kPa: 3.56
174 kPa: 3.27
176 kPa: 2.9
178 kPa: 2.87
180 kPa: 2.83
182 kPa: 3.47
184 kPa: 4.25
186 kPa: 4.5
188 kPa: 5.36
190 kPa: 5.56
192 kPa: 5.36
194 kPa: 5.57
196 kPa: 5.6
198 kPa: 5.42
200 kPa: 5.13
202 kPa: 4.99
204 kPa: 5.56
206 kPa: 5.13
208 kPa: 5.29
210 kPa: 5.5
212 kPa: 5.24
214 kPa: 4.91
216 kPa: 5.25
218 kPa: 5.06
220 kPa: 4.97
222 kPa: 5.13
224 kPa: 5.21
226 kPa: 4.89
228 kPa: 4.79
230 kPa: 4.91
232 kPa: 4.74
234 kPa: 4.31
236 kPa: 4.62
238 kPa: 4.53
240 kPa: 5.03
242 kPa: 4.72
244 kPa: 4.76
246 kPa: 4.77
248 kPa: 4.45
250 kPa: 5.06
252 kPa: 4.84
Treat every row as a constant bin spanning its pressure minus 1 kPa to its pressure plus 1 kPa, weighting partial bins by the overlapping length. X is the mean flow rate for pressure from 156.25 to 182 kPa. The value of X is 4.3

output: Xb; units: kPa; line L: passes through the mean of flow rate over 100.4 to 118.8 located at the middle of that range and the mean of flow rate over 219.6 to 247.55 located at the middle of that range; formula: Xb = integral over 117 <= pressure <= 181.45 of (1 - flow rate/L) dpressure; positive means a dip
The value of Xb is 1.56 kPa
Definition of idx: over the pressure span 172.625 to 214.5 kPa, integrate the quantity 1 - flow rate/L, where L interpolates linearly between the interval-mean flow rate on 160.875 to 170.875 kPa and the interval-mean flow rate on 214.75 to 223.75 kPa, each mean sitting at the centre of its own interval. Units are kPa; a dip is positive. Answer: 2.8 kPa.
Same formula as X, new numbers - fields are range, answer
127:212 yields 5.05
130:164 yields 5.61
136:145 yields 5.55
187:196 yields 5.48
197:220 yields 5.21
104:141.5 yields 5.35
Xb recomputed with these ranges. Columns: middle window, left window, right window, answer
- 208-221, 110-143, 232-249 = -0.94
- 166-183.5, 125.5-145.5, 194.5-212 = 5.91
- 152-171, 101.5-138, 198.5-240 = -0.42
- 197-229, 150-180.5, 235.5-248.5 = -3.16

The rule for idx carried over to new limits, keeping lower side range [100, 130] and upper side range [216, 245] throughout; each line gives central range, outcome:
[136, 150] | -1.01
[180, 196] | 0.72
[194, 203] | -0.62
